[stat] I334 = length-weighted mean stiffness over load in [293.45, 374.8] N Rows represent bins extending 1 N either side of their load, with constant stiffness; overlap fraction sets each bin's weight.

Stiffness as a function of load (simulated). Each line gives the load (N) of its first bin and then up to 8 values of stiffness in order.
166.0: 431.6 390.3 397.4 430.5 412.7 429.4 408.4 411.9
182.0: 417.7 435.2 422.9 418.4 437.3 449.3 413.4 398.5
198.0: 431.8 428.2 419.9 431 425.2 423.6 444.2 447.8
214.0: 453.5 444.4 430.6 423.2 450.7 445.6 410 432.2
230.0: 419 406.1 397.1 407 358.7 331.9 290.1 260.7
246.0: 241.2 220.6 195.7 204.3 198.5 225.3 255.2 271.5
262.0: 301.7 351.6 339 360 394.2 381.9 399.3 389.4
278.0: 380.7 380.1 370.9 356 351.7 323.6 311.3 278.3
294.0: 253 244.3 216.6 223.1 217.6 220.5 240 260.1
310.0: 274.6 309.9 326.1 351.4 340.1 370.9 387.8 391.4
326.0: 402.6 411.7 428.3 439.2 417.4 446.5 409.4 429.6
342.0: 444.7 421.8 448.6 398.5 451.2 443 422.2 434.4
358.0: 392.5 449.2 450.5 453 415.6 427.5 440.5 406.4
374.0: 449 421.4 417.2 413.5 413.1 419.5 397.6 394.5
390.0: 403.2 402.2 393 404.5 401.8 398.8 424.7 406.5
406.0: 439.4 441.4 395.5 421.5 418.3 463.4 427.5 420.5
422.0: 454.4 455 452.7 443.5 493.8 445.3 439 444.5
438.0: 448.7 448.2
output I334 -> 375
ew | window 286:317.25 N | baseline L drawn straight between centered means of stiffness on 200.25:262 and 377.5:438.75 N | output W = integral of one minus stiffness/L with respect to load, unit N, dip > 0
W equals 9.10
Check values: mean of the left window 359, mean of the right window 426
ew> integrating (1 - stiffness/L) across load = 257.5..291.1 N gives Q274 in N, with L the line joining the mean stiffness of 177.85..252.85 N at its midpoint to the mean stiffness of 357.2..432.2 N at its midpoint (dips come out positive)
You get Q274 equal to 4.5 N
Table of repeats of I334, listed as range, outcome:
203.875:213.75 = 436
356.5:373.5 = 430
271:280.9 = 386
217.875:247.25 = 377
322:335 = 413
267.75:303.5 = 322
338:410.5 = 421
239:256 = 242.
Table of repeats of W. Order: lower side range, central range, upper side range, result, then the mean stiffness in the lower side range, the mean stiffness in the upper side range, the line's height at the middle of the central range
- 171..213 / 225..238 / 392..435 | 0.6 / 426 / 430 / 426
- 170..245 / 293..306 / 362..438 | 5.9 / 413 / 427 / 420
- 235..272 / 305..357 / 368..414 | -3.8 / 292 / 414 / 361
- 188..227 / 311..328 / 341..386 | 2.6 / 432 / 428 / 429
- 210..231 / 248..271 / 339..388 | 8.2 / 436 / 427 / 434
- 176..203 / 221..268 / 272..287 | 8.6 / 423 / 376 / 394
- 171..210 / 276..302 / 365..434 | 7.2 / 424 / 424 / 424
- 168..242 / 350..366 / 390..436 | -0.3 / 419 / 429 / 426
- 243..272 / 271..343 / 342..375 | 1.7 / 277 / 432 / 353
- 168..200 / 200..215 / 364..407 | -0.5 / 420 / 415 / 420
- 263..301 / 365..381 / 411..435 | -0.8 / 332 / 445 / 405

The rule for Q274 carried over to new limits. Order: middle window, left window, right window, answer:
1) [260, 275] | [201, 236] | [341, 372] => 2.6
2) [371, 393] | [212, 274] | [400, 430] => 0.2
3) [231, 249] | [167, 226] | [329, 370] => 4.4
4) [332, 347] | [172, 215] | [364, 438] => -0.2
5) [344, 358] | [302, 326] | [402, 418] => -2.8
